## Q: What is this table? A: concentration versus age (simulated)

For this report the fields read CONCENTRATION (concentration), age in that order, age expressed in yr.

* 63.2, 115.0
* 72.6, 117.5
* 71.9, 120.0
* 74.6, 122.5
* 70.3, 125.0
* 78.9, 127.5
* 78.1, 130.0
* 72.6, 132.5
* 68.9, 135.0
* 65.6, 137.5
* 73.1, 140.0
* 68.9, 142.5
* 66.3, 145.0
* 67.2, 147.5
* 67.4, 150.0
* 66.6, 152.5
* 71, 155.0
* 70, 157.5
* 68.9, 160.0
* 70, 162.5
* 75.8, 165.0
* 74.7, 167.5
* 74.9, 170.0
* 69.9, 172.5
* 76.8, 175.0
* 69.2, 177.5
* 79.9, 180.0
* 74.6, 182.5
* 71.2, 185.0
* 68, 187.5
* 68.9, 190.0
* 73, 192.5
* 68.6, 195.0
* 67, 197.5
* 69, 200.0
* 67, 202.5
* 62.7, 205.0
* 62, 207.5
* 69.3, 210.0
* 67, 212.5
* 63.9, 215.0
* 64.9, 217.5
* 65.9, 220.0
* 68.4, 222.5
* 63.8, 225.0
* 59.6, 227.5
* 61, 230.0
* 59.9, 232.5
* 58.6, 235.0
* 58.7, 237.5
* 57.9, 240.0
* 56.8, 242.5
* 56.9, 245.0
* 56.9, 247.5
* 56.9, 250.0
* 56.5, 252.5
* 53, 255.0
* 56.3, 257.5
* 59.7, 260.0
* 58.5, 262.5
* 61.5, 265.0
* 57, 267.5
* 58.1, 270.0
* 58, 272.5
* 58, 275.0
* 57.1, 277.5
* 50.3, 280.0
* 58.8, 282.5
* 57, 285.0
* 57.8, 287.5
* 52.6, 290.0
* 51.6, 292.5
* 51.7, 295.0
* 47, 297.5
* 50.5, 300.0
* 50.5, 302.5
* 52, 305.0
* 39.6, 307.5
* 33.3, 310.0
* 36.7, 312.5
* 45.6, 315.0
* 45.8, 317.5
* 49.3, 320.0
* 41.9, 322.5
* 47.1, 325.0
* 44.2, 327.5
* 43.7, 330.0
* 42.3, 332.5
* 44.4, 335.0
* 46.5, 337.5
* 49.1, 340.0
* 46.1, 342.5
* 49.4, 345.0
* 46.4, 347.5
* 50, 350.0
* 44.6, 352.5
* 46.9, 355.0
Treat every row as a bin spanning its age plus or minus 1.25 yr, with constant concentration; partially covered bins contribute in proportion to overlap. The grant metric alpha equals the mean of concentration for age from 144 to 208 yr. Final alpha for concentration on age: 70.1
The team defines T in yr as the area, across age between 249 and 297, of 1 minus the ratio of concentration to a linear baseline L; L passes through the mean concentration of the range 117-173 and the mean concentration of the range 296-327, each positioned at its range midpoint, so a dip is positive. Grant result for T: -4.9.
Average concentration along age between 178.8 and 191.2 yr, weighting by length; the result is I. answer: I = 72.5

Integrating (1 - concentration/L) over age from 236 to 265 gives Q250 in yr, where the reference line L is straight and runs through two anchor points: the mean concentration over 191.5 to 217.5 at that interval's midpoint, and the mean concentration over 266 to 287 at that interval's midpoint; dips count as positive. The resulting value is 1.5 yr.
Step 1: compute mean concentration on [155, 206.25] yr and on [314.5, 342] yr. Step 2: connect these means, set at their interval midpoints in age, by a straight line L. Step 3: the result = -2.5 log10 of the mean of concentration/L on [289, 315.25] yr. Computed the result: 0.08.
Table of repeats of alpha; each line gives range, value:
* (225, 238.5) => 60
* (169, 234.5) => 67.8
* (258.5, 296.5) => 56.4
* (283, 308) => 51.6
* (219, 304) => 57.1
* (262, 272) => 58.7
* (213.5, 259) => 59.8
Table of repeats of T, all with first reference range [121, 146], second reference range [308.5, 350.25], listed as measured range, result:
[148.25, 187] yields -2.9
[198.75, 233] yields -2.5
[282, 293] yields -1.1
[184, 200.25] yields -1.5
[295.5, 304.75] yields -0.2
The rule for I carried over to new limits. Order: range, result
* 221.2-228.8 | 63.9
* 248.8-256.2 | 55.5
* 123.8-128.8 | 74.7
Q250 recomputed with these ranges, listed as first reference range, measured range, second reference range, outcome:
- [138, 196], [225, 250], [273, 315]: 0.4 yr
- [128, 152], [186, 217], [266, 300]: -1.8 yr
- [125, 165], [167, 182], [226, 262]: -1.7 yr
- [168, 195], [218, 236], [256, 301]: 0.6 yr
